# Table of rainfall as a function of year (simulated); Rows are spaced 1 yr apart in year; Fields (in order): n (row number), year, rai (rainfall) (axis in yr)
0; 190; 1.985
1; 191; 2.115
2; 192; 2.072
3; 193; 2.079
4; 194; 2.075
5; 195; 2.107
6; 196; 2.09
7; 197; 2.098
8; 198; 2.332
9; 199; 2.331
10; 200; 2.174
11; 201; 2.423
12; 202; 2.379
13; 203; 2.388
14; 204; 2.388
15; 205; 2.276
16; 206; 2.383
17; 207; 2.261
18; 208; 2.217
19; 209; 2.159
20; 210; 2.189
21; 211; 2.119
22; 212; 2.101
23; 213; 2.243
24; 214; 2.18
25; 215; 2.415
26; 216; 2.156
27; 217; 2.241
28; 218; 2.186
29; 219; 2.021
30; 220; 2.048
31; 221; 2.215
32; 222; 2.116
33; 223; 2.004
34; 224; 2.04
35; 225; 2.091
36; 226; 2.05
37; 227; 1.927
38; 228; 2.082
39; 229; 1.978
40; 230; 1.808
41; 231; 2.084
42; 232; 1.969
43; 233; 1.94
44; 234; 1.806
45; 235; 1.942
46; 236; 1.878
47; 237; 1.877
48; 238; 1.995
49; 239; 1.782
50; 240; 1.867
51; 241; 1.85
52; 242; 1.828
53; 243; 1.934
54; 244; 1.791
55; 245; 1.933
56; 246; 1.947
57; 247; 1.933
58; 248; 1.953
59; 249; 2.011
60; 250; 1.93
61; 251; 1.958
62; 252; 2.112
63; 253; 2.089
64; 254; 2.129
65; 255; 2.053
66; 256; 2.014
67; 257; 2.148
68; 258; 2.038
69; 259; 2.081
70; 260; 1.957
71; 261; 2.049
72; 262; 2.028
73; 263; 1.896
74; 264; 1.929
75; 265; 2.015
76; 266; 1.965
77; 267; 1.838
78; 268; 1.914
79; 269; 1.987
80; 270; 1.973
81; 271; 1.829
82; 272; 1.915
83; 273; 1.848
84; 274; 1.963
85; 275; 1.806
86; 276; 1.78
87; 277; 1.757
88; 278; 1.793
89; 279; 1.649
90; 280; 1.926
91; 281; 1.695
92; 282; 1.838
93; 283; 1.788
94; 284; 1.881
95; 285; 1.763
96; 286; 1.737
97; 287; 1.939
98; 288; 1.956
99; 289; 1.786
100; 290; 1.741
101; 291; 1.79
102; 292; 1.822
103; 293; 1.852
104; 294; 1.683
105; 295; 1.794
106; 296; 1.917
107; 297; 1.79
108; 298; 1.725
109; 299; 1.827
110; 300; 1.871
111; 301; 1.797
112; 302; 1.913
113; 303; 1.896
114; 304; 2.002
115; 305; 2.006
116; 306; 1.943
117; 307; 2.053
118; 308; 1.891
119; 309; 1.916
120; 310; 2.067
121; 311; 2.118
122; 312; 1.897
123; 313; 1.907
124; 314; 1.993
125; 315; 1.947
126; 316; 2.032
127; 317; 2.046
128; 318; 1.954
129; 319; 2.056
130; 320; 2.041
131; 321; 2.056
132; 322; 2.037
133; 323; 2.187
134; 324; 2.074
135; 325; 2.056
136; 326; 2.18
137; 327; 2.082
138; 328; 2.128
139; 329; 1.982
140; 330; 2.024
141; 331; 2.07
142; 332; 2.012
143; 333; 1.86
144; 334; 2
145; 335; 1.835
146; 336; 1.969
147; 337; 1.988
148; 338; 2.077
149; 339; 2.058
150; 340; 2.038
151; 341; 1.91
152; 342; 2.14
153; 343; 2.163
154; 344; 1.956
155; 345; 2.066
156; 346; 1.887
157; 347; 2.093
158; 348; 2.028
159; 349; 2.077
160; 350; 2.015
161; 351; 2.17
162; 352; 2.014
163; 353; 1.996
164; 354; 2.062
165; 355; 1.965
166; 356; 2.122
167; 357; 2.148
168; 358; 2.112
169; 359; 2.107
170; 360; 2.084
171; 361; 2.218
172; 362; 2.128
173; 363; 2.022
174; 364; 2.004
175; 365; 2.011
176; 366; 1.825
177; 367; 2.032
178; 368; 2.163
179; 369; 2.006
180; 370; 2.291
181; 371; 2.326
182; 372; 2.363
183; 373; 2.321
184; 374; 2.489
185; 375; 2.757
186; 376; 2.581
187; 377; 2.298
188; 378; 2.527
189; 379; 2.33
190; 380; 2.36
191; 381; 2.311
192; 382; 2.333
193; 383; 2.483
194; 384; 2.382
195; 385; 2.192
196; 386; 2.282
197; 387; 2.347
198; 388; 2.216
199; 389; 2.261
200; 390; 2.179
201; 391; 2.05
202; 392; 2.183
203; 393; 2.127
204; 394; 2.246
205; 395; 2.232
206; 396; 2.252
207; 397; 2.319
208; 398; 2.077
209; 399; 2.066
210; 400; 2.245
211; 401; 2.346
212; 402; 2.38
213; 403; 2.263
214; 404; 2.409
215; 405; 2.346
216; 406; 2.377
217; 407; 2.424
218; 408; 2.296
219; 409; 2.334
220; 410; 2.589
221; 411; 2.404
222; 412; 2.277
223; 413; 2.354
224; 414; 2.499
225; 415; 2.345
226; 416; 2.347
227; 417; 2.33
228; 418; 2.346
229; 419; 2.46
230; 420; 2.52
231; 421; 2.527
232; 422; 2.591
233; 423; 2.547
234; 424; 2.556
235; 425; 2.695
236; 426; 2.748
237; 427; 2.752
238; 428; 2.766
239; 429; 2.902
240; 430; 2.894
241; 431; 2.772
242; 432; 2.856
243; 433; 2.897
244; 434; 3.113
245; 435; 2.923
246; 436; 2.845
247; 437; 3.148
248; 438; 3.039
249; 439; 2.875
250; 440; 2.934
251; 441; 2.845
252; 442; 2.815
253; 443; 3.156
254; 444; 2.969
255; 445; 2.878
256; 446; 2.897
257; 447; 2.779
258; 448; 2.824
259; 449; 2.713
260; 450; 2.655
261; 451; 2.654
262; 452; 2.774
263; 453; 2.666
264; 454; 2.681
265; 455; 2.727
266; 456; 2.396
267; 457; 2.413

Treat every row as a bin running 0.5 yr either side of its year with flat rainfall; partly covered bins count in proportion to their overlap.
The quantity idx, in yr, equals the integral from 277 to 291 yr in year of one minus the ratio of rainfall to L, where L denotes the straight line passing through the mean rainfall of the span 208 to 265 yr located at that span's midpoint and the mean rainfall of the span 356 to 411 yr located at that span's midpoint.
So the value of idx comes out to 2.0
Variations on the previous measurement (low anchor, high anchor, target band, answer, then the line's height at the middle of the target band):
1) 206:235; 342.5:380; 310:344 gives 1.8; 2.14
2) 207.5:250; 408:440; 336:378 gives 5.3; 2.44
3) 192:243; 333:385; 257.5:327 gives 6.8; 2.13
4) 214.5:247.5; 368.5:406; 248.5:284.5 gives 2.2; 2.06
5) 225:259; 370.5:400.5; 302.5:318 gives 1.1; 2.13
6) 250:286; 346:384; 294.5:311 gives 0.9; 2.02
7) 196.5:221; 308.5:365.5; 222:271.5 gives 4.8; 2.18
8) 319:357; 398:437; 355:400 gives 1.1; 2.29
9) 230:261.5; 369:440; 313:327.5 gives 1.0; 2.2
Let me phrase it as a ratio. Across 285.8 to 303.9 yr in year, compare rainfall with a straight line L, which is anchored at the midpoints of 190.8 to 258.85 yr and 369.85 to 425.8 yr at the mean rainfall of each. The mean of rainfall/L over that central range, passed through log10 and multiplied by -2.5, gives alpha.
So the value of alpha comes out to 0.20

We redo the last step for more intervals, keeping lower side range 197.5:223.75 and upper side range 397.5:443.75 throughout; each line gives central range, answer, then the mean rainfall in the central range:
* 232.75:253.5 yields 0.188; 1.92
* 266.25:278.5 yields 0.242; 1.87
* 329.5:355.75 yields 0.213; 2.02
